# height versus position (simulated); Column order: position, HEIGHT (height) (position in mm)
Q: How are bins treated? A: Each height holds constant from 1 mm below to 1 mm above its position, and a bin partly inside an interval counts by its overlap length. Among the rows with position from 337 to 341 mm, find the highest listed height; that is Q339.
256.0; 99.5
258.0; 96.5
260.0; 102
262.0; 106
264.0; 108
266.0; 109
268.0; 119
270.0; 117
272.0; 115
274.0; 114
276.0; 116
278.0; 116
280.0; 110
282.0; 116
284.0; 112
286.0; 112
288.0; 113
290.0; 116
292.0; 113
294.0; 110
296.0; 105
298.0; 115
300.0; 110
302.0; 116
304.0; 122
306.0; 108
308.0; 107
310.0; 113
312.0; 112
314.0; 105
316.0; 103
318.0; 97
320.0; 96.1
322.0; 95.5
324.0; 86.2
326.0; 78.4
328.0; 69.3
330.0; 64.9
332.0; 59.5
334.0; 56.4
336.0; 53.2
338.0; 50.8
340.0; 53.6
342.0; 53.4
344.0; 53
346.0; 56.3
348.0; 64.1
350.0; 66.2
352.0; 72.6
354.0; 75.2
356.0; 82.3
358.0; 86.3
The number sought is 53.6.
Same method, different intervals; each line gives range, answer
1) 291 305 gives 122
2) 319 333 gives 96.1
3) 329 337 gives 64.9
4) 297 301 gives 115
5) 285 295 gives 116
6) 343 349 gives 64.1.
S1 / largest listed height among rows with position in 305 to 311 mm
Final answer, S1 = 113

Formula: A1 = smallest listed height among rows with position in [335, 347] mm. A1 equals 50.8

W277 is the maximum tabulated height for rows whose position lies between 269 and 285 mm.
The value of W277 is 117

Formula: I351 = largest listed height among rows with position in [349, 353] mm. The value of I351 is 72.6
